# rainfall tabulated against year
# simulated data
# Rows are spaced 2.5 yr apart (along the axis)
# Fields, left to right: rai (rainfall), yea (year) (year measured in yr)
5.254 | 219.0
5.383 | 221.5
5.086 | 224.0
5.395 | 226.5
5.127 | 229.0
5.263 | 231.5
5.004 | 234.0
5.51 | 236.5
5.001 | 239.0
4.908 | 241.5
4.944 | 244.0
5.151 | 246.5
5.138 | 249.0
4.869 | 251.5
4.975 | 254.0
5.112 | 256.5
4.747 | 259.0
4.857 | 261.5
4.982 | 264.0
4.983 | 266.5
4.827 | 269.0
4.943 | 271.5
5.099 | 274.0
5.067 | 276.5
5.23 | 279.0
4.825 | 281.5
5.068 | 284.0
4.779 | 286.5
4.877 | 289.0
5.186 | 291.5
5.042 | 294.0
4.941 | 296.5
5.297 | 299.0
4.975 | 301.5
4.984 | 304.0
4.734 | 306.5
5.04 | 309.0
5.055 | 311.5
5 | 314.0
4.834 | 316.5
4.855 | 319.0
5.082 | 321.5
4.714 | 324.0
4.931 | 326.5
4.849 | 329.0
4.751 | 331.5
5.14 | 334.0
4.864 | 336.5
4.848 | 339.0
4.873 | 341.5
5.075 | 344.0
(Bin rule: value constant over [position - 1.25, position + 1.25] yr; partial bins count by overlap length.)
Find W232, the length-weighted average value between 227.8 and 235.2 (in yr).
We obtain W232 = 5.13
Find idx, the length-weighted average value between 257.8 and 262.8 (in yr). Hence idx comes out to 4.8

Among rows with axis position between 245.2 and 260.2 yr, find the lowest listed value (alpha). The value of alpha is 4.747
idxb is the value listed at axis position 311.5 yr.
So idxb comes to 5.055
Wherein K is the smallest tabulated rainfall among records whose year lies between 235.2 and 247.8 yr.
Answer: 4.908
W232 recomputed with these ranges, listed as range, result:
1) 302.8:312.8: 4.95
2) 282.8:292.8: 4.98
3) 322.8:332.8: 4.81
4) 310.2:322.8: 4.96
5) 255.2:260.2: 4.93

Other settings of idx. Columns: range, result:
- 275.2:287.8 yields 4.99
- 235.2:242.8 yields 5.14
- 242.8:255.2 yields 5.02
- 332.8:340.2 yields 4.95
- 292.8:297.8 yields 4.99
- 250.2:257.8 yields 4.98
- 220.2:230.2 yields 5.25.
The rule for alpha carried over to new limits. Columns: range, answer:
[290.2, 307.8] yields 4.734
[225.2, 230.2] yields 5.127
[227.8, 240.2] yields 5.001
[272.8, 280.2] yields 5.067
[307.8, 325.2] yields 4.714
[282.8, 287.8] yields 4.779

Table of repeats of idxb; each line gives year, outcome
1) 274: 5.099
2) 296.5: 4.941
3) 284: 5.068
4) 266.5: 4.983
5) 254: 4.975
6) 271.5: 4.943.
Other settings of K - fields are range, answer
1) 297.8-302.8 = 4.975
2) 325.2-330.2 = 4.849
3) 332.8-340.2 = 4.848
